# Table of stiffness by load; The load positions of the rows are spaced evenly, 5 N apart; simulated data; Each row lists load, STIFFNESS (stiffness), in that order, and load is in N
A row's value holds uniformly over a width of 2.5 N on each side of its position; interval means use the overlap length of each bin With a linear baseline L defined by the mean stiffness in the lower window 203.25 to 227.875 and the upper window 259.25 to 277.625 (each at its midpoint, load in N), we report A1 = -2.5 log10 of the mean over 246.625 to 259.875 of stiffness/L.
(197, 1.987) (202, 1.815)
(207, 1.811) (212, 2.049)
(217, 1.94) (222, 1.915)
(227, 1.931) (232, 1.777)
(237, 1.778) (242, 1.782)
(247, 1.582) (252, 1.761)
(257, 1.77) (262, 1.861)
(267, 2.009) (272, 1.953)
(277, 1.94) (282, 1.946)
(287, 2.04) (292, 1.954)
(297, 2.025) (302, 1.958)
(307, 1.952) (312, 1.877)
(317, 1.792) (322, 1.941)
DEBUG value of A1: 0.12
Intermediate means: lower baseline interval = 1.92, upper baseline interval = 1.94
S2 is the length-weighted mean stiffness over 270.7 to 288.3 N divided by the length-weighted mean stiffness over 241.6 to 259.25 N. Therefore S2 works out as 1.15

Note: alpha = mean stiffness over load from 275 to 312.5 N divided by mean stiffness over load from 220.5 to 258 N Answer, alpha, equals 1.1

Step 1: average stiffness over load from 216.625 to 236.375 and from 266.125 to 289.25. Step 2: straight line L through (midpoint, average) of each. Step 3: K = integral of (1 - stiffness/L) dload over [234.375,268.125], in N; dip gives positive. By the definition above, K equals 2.5 N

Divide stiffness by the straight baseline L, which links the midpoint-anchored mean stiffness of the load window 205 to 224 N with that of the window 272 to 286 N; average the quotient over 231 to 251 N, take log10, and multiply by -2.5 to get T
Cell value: 0.13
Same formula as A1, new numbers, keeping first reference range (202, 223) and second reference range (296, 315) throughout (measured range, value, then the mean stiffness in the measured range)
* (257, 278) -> 0.007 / 1.92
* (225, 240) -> 0.057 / 1.82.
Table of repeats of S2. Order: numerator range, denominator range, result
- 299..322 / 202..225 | 0.99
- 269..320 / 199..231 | 1.02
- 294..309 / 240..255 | 1.16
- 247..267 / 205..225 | 0.93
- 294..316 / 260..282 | 1.00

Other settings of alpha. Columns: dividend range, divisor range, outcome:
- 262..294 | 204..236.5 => 1.04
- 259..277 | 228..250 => 1.11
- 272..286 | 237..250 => 1.15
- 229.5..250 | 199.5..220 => 0.91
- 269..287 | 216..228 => 1.02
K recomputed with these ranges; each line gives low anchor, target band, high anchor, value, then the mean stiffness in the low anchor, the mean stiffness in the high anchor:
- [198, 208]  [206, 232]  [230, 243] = -1.6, 1.84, 1.78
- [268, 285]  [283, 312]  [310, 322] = -1.1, 1.95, 1.85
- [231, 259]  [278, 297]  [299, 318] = -1.4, 1.74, 1.91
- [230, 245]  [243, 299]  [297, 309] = -0.5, 1.77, 1.97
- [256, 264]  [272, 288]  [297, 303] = -0.5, 1.82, 1.99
